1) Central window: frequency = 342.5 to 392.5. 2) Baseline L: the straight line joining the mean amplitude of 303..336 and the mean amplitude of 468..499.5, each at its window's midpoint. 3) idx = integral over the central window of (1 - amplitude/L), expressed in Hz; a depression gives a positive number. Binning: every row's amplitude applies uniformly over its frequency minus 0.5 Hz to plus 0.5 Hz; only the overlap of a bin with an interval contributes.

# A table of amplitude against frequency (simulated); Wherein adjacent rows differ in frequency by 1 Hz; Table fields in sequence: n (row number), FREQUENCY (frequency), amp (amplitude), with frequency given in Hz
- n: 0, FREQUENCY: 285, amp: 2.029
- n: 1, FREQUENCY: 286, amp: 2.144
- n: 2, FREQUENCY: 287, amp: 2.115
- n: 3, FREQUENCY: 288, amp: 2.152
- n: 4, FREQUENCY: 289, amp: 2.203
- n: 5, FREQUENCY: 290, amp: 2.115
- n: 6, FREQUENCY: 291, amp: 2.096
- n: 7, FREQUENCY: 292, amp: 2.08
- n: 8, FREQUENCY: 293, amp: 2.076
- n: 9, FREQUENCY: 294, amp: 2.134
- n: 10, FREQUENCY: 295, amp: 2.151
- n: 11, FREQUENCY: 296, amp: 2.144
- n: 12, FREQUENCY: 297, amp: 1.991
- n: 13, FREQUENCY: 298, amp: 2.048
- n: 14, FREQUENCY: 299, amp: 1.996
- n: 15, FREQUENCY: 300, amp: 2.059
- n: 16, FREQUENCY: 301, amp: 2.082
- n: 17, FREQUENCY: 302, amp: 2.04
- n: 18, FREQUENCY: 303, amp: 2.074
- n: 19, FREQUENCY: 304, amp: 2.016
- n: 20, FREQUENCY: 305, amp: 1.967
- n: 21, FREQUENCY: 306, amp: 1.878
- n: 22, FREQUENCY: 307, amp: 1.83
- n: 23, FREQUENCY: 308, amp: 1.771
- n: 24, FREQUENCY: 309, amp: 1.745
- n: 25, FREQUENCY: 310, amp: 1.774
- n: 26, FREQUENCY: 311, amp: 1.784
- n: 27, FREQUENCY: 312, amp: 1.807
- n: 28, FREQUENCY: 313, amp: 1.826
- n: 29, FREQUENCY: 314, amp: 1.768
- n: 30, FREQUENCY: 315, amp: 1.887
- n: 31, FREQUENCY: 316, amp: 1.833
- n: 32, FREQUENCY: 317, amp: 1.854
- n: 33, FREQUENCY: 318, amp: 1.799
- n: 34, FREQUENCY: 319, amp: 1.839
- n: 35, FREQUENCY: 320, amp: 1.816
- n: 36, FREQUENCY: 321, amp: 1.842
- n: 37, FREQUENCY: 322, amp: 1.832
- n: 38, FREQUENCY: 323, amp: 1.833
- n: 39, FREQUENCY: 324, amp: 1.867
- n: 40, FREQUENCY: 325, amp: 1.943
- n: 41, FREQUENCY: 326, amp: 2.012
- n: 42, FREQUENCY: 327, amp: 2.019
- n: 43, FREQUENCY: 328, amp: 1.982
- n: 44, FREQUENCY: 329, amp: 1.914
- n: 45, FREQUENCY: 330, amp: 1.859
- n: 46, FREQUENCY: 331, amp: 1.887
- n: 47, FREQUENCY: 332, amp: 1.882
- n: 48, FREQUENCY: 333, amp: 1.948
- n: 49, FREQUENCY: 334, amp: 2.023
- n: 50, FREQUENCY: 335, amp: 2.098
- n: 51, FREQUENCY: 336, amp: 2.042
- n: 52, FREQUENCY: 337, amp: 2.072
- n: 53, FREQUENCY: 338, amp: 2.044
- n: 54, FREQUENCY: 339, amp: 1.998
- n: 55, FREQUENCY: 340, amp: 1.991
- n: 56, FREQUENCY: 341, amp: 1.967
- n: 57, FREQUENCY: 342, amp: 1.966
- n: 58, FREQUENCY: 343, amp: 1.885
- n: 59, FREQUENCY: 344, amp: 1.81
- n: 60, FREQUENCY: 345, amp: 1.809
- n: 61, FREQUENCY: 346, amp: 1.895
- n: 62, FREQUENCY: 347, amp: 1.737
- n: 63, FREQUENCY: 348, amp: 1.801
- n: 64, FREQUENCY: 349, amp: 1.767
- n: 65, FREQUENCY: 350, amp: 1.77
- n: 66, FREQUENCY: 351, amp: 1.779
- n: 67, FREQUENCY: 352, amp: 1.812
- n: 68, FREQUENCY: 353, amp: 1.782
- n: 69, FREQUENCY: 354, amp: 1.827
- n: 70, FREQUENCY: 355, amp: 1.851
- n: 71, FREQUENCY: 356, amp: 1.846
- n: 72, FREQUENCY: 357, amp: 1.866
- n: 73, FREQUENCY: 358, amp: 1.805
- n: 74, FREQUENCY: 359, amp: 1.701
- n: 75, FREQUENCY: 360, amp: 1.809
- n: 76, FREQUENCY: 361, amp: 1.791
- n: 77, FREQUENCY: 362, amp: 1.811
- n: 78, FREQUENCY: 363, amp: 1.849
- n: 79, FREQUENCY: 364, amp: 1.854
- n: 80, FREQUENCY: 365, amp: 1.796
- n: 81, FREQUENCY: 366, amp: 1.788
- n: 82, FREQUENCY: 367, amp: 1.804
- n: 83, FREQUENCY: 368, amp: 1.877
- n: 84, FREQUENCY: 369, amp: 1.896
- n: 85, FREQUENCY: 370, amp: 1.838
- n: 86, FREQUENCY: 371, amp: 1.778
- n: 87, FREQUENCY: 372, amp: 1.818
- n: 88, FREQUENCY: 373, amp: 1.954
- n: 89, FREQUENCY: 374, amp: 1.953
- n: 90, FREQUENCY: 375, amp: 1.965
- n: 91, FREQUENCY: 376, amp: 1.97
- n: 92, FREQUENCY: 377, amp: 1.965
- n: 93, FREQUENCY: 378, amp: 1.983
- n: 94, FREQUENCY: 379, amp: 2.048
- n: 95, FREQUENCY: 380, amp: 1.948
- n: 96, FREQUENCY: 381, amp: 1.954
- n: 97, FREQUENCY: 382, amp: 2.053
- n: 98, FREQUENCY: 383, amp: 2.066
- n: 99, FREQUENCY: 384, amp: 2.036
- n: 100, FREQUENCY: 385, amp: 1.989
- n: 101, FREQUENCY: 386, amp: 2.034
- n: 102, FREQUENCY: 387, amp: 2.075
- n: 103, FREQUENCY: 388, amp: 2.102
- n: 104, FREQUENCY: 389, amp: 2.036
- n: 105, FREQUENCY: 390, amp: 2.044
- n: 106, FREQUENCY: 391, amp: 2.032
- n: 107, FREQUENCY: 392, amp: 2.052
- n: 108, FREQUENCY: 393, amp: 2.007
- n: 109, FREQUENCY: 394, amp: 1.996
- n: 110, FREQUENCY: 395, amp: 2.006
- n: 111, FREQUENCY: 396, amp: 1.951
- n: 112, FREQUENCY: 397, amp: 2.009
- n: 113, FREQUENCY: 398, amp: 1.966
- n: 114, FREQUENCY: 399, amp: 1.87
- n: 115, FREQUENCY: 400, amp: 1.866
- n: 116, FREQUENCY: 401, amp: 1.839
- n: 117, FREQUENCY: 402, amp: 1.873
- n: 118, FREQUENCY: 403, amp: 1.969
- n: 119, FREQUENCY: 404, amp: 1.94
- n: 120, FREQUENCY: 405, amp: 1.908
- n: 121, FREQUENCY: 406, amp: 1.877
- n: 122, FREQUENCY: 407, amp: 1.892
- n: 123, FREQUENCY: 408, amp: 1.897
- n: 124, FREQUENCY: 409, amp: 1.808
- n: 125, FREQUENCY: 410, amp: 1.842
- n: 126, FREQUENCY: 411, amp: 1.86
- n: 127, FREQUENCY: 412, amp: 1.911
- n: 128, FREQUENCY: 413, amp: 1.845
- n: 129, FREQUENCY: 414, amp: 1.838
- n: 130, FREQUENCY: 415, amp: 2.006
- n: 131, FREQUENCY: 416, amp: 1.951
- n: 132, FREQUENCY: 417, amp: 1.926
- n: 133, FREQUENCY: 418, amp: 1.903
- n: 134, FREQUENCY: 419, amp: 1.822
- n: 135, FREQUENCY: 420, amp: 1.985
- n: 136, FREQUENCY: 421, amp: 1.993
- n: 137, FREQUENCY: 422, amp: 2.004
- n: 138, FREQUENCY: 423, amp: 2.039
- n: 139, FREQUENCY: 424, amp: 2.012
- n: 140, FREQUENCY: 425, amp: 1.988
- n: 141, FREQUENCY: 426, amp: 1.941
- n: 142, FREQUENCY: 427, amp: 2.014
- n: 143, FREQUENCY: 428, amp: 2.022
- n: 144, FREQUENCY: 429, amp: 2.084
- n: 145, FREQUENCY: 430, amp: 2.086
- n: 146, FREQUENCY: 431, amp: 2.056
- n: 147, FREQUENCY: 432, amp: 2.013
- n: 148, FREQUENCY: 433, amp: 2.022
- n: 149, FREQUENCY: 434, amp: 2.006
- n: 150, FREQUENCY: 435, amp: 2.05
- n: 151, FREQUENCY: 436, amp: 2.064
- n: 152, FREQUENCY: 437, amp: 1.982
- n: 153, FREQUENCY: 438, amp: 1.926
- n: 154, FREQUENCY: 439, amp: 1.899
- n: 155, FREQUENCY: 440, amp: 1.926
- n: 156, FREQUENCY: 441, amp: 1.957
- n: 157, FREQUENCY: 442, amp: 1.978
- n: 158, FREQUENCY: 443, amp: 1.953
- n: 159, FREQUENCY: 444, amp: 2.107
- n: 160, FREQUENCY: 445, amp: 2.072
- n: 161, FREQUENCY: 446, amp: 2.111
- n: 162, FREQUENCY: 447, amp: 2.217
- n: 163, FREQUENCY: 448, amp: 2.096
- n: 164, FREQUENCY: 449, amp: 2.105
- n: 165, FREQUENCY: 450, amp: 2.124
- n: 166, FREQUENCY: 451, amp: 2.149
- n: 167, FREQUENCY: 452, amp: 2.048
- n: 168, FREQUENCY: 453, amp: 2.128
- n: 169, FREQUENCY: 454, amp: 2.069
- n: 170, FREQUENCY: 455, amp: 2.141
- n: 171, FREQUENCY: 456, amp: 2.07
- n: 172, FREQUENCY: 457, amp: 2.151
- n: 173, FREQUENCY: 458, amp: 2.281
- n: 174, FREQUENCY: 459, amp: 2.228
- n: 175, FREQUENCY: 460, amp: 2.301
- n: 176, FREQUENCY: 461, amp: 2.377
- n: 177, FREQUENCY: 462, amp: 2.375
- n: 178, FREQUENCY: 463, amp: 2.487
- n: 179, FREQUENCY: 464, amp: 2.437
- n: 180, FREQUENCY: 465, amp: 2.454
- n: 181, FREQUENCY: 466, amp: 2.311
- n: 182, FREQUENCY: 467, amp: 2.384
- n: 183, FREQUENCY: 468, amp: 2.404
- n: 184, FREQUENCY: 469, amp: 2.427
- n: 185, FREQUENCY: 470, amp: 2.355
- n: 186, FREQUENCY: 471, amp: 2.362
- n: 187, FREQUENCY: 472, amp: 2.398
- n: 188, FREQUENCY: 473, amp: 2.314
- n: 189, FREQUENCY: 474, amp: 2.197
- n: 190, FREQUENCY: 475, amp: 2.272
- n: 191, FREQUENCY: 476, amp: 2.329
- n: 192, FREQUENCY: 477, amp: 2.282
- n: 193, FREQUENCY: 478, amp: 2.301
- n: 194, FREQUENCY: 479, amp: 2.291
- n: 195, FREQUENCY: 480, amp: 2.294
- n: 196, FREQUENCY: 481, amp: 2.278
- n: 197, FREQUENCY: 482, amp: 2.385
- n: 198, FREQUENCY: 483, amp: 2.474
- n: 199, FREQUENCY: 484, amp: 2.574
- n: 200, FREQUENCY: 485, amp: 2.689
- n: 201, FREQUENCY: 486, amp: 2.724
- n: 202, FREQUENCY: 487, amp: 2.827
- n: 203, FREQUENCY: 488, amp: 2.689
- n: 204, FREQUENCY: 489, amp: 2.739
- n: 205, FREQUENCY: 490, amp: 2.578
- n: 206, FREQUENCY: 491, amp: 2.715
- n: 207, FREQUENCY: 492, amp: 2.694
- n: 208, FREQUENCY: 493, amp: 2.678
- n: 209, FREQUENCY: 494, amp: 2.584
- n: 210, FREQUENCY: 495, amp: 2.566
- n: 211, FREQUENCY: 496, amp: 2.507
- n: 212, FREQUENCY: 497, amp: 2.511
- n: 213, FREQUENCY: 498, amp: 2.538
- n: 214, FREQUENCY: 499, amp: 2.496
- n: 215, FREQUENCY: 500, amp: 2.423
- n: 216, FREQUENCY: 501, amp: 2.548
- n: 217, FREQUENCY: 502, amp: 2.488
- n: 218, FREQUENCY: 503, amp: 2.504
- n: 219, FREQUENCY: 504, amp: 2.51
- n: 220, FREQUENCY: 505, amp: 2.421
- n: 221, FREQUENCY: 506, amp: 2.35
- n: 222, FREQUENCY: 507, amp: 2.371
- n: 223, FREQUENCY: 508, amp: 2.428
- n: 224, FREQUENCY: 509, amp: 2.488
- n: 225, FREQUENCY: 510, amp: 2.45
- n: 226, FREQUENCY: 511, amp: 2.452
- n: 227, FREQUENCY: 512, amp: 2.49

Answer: 4.0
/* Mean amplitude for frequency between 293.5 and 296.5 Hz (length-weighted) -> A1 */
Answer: 2.14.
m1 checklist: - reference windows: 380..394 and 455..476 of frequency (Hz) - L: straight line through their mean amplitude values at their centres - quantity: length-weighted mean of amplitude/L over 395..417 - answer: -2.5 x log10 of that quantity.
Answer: 0.11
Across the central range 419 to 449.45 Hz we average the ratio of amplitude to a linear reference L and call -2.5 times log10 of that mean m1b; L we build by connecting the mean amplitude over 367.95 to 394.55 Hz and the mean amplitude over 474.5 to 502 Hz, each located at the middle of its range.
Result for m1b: 0.12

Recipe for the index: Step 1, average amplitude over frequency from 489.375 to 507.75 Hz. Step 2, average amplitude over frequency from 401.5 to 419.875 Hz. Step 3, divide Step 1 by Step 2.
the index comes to 1.33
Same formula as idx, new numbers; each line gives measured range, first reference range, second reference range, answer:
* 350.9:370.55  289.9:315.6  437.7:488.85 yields 2.42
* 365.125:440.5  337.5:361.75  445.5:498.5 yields 4.28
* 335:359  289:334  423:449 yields 1.06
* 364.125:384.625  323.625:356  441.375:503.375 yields 1.04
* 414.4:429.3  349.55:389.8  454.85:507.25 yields 1.21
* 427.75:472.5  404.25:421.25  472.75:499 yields 0.97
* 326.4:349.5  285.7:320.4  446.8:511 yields 1.37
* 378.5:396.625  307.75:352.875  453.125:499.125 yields 0.59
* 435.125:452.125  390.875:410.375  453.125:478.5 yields 1.06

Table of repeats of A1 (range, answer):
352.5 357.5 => 1.83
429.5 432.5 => 2.05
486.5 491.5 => 2.71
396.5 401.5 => 1.91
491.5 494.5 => 2.65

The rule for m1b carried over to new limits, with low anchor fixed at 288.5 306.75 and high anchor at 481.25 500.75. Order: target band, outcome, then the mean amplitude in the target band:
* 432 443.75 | 0.23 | 1.98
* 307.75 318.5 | 0.17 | 1.81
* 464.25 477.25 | 0.08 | 2.35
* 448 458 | 0.18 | 2.12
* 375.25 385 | 0.15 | 2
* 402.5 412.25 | 0.24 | 1.89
